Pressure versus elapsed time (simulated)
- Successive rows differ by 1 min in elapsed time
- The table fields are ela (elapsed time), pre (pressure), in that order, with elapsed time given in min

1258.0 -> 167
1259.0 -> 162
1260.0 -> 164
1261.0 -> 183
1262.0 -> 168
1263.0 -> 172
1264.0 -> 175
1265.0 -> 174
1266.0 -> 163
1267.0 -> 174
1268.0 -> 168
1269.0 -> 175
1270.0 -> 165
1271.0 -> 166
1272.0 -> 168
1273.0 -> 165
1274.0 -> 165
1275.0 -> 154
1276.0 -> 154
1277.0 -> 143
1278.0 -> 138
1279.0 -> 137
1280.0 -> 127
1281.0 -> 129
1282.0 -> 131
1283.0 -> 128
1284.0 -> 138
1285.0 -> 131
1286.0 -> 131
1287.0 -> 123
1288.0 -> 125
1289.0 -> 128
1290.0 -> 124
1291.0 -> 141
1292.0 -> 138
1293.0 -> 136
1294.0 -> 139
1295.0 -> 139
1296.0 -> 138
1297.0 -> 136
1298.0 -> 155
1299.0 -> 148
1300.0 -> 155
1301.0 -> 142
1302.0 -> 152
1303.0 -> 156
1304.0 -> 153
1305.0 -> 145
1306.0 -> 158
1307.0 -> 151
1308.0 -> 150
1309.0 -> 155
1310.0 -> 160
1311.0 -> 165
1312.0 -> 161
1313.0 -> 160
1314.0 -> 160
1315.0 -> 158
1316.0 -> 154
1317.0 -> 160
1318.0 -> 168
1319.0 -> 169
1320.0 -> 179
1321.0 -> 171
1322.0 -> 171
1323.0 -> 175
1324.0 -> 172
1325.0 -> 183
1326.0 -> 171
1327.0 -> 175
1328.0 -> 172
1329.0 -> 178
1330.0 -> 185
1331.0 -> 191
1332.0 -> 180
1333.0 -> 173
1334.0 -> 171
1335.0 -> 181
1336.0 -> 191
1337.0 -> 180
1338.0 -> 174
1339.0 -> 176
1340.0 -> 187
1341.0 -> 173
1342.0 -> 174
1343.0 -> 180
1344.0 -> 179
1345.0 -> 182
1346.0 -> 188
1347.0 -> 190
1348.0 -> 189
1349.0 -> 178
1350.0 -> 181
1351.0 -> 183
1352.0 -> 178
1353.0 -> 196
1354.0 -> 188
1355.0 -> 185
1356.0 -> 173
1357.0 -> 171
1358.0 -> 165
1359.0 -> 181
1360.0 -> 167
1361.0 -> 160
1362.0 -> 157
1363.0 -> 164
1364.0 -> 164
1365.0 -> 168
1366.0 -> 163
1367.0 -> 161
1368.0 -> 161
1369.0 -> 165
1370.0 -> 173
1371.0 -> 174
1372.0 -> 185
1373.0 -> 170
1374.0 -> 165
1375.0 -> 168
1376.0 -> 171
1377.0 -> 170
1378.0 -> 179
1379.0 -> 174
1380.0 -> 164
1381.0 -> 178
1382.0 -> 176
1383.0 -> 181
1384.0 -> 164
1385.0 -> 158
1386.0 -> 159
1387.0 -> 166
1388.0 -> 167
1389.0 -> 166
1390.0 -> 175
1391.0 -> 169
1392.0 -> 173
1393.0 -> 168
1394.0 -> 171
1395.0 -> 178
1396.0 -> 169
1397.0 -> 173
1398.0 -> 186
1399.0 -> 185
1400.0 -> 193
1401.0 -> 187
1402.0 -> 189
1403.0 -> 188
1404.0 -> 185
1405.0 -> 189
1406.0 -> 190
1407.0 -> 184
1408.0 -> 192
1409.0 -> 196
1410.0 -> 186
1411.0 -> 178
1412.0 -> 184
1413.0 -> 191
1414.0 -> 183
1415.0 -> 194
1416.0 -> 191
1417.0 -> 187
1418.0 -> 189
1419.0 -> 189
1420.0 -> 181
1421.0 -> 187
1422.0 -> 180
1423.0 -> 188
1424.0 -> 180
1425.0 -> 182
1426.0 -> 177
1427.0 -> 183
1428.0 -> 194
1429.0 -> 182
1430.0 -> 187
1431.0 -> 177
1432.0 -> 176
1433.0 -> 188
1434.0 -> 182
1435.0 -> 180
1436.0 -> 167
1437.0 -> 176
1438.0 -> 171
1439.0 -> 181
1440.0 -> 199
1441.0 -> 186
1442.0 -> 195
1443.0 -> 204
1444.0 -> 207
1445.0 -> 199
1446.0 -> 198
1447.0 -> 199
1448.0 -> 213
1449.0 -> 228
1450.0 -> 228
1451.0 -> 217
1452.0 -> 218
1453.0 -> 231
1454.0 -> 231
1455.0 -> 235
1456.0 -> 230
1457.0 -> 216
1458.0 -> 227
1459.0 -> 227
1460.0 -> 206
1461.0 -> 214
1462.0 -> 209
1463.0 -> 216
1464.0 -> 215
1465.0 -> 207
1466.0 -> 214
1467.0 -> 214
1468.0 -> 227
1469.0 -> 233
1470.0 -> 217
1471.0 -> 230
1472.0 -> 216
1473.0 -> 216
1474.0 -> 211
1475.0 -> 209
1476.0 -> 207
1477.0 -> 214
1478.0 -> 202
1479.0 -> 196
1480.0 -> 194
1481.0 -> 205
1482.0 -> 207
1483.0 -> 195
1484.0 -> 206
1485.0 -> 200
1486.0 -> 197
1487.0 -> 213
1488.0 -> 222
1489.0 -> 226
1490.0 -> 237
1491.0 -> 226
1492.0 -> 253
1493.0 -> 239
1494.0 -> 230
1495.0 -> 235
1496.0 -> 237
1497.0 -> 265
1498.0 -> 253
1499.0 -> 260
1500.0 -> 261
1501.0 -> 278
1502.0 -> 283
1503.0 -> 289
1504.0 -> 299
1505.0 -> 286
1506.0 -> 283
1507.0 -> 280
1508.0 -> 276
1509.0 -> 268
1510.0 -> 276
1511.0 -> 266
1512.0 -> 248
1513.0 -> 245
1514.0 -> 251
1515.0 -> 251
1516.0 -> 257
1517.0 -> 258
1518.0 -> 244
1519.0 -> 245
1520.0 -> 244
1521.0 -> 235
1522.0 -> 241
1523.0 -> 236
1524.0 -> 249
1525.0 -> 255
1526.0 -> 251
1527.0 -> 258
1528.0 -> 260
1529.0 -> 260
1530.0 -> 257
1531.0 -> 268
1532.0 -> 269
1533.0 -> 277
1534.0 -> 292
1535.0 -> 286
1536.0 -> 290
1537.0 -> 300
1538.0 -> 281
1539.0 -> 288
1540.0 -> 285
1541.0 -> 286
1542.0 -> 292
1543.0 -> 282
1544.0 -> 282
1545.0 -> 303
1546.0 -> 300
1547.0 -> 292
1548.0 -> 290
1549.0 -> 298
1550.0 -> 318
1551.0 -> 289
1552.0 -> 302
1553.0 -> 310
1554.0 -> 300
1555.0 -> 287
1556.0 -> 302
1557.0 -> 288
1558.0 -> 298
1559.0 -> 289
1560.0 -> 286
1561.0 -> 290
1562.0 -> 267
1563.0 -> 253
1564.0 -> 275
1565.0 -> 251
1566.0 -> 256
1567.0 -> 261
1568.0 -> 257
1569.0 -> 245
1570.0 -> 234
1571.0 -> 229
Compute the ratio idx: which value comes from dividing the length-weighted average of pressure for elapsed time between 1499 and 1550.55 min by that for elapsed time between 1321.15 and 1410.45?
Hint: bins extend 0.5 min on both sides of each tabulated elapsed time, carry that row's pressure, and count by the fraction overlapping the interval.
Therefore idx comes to 1.5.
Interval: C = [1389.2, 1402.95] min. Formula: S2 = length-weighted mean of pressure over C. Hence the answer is 178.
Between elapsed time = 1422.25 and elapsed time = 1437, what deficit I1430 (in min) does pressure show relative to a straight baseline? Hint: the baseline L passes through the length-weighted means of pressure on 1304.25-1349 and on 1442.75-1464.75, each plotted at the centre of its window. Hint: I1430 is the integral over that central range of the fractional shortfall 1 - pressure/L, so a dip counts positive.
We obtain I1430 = 1.9 min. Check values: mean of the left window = 172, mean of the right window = 217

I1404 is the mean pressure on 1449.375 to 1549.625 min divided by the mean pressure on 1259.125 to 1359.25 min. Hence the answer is 1.5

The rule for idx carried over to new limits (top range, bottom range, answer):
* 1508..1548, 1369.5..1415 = 1.51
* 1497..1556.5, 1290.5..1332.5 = 1.72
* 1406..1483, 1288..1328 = 1.29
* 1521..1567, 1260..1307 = 1.87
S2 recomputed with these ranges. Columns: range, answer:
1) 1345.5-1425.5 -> 177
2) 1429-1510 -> 221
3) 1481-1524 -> 247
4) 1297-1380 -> 170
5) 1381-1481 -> 194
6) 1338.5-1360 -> 180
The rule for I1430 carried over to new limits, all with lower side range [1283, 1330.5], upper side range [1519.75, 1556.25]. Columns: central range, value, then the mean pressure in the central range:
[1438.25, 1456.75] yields 1.56 min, 211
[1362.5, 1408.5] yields 5.25 min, 174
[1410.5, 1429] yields 2.54 min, 185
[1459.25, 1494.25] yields 4.38 min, 215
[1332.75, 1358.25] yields -0.86 min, 180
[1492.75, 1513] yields -0.43 min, 265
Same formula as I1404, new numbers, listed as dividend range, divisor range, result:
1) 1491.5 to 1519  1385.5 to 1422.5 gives 1.44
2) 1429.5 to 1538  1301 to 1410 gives 1.34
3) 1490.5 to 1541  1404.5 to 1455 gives 1.37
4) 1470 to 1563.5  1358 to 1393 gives 1.53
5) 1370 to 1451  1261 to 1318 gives 1.22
